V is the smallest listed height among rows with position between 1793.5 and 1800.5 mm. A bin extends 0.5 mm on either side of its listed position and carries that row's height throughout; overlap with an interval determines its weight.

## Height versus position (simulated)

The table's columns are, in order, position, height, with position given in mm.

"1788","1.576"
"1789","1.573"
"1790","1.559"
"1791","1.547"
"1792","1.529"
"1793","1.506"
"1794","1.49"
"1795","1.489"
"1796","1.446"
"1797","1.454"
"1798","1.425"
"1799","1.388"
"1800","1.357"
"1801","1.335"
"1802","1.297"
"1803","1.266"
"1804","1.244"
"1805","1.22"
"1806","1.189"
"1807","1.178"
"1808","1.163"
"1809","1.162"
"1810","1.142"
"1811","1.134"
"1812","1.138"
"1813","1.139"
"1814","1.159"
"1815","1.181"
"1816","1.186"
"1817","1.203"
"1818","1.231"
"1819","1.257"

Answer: 1.357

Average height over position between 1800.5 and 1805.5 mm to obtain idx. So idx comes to 1.27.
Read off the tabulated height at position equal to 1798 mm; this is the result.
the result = 1.425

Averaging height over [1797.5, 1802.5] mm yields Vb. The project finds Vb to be 1.36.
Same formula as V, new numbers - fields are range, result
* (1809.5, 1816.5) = 1.134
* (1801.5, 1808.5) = 1.163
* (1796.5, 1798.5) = 1.425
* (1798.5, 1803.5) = 1.266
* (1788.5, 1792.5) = 1.529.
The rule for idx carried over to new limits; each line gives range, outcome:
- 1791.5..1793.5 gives 1.52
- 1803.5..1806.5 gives 1.22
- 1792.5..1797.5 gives 1.48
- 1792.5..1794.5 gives 1.5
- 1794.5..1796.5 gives 1.47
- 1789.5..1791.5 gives 1.55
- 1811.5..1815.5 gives 1.15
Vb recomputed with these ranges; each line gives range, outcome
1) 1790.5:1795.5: 1.51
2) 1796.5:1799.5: 1.42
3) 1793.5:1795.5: 1.49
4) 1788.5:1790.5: 1.57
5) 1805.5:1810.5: 1.17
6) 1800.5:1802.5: 1.32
